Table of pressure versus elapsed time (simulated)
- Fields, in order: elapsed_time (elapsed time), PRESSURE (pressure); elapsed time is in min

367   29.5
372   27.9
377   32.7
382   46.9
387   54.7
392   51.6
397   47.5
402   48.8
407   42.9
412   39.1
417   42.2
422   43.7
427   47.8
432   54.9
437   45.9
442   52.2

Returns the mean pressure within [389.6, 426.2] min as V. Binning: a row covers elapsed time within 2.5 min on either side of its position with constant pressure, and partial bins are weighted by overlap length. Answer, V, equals 45.2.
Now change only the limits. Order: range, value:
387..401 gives 50.4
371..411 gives 44.5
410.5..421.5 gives 41.3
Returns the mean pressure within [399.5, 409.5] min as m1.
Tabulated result 45.9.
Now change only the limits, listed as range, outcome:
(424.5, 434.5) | 51.4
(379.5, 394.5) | 51.1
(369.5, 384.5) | 35.8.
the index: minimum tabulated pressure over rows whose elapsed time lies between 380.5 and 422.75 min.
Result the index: 39.1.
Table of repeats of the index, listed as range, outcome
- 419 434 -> 43.7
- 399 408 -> 42.9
